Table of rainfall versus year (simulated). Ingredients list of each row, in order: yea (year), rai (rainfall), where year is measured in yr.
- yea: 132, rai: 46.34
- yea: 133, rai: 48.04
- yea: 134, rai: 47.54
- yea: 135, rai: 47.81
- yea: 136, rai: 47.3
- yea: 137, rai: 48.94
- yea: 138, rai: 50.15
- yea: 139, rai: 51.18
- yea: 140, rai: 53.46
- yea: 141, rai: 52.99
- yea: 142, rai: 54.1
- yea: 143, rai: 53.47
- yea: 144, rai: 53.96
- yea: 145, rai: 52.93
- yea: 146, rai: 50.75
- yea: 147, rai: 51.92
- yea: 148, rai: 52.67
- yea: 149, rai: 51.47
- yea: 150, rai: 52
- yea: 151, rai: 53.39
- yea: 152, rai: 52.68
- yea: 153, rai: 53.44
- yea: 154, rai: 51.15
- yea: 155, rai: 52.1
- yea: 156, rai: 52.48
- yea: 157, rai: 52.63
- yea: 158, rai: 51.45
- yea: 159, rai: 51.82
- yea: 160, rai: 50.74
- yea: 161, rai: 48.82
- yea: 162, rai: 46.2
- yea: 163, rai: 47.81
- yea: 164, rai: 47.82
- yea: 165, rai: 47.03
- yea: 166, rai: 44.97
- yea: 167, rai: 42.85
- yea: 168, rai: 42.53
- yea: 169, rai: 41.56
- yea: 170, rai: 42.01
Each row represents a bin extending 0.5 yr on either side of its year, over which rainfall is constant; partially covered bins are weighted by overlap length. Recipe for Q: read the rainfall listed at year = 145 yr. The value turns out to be 52.93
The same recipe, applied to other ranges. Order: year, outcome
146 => 50.75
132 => 46.34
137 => 48.94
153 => 53.44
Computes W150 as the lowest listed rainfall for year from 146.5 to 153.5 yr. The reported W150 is 51.47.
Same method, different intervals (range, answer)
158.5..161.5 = 48.82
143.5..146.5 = 50.75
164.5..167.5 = 42.85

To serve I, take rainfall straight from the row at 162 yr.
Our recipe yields 46.2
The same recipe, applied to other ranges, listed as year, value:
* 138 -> 50.15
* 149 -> 51.47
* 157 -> 52.63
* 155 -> 52.1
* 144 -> 53.96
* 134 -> 47.54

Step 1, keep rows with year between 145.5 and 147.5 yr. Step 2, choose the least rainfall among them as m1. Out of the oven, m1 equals 50.75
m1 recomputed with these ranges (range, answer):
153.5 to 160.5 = 50.74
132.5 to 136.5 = 47.3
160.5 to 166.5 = 44.97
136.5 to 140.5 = 48.94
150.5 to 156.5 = 51.15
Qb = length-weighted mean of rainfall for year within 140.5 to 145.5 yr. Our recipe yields 53.5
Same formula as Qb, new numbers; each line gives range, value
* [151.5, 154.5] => 52.4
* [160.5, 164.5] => 47.7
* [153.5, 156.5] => 51.9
